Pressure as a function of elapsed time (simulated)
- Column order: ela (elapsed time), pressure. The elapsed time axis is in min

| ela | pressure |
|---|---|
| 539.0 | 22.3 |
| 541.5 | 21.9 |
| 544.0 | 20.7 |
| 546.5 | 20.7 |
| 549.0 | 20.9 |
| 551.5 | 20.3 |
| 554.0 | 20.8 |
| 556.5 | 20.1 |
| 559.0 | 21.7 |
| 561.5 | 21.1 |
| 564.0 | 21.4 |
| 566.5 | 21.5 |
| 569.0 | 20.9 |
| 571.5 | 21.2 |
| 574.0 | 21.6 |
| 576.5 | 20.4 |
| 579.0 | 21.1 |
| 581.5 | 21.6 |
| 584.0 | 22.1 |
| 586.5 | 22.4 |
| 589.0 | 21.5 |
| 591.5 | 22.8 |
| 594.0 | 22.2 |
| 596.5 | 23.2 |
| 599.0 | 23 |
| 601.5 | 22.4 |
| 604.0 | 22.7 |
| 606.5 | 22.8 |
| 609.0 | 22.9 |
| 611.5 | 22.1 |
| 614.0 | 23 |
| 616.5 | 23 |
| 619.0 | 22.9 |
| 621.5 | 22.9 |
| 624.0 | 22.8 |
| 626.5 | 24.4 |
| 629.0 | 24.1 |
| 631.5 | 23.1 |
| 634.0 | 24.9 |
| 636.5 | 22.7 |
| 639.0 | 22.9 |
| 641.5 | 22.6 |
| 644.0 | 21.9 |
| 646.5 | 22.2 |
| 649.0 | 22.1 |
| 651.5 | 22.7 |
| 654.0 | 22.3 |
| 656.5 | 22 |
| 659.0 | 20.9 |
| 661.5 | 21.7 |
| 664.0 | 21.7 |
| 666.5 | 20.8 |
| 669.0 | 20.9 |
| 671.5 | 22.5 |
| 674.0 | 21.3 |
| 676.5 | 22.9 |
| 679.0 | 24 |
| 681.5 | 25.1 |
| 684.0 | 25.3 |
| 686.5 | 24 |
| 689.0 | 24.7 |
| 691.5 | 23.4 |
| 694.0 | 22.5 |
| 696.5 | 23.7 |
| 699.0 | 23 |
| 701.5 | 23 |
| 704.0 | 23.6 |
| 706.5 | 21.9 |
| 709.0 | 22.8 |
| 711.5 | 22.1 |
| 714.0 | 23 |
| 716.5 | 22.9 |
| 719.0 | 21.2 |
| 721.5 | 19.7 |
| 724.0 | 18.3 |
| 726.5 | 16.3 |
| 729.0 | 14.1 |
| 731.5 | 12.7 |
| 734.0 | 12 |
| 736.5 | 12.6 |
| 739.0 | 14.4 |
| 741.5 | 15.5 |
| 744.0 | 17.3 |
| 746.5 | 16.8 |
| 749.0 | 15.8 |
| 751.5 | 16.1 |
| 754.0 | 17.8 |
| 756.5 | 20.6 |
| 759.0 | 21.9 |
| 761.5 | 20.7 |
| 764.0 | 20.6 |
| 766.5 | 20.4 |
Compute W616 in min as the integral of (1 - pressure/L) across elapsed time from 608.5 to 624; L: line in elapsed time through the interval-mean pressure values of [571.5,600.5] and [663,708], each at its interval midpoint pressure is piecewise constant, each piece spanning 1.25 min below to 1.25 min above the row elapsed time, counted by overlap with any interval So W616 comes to -0.4 min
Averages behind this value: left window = 22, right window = 23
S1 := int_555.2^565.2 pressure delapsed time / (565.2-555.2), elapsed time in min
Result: 21.1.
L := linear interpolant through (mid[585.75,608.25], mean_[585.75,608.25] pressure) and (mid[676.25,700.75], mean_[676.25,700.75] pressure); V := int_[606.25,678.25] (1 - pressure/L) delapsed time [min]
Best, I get 2.1 min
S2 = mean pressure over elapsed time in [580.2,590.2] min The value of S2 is 21.9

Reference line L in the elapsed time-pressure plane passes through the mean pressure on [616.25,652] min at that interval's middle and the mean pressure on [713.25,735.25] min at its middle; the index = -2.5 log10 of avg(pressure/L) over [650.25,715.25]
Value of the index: -0.14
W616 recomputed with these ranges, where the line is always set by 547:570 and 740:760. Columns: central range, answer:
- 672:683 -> -2.6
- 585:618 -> -3.9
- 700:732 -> -3.6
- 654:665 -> -1.4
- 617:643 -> -4.7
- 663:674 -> -1.4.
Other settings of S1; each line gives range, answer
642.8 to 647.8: 22.1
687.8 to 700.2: 23.5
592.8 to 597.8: 22.7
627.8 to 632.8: 23.6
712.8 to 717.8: 22.9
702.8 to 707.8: 22.7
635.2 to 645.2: 22.5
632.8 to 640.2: 23.5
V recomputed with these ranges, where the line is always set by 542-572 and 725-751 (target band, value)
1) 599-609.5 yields -1.83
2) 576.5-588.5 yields -0.92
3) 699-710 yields -4.74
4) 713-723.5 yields -4.02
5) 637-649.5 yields -3.01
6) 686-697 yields -4.85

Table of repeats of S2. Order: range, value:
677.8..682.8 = 24.6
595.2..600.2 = 23.1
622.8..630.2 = 23.8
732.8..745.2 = 14.4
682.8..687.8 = 24.6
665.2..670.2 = 20.9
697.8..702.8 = 23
